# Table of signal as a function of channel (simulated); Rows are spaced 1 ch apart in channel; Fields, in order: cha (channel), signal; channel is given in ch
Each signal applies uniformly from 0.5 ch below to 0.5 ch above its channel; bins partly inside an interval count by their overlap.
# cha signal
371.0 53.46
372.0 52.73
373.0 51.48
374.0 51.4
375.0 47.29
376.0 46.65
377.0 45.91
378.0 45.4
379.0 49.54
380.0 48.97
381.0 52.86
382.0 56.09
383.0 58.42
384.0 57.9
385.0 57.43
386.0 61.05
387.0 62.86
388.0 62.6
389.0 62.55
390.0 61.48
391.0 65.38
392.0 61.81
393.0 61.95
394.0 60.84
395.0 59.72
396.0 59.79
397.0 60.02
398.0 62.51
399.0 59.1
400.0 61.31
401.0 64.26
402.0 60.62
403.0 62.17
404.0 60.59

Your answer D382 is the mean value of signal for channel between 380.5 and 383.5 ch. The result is 55.8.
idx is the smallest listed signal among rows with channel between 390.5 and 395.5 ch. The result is 59.72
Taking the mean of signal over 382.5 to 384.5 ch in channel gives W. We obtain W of 58.2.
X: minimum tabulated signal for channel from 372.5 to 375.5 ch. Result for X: 47.29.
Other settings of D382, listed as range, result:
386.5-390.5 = 62.4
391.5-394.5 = 61.5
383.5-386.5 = 58.8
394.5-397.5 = 59.8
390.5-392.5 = 63.6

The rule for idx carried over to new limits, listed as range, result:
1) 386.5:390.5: 61.48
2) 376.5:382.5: 45.4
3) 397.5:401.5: 59.1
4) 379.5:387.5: 48.97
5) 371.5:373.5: 51.48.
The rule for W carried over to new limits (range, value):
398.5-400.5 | 60.2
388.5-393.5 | 62.6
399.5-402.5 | 62.1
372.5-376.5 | 49.2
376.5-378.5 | 45.7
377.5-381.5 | 49.2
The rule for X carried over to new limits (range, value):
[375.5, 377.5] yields 45.91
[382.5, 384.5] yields 57.9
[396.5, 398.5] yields 60.02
